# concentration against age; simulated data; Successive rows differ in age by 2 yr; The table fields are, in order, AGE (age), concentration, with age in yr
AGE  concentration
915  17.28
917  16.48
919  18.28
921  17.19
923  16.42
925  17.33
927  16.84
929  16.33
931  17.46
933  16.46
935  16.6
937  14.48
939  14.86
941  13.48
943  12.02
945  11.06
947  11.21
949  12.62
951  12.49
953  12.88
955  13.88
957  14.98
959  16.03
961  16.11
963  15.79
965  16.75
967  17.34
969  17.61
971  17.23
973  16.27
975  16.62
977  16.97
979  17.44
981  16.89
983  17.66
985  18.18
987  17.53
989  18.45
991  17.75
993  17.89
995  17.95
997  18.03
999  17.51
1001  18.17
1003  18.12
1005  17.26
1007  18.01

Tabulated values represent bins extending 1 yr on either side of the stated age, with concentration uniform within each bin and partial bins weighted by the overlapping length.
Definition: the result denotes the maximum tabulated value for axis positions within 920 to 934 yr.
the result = 17.46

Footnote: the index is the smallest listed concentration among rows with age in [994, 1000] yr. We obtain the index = 17.51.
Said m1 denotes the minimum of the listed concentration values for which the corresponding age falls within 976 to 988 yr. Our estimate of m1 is 16.89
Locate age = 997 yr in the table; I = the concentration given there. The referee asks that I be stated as 18.03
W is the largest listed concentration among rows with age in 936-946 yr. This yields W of 14.86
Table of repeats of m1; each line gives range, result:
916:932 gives 16.33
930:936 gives 16.46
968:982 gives 16.27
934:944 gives 12.02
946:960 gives 11.21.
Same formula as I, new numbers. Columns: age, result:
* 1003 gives 18.12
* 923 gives 16.42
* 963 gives 15.79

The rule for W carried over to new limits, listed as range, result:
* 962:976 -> 17.61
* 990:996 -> 17.95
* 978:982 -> 17.44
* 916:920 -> 18.28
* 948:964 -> 16.11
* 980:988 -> 18.18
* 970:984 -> 17.66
